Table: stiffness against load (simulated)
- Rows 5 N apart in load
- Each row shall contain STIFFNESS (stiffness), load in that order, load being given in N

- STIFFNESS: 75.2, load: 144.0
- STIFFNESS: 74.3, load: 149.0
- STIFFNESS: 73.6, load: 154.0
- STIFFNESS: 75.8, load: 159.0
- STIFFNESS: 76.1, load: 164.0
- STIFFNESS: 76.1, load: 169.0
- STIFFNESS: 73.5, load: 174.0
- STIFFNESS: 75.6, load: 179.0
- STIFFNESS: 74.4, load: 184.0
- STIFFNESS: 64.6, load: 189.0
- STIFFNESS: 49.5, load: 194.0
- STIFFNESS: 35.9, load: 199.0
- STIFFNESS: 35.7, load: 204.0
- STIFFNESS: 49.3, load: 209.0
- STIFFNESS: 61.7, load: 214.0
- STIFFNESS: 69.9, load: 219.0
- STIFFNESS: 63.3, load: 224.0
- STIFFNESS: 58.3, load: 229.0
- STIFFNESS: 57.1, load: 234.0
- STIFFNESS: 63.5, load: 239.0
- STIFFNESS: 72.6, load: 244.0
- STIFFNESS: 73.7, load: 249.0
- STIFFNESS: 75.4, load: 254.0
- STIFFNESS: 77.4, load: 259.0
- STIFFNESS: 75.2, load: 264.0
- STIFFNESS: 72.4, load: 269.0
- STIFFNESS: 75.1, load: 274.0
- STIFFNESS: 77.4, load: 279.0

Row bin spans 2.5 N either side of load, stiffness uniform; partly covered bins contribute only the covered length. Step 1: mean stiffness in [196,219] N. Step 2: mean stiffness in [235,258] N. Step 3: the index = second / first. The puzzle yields 1.46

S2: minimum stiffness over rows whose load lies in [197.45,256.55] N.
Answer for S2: 35.7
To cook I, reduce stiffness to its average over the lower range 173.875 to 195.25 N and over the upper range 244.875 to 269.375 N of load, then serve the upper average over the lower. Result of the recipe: 1.1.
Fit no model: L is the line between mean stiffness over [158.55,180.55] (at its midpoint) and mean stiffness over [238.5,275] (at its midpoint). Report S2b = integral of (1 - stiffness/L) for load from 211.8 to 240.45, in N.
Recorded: 4.6 N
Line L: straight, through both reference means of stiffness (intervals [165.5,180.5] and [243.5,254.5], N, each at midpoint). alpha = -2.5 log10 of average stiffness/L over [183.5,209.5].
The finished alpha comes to 0.44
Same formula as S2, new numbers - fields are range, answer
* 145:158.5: 73.6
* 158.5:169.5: 75.8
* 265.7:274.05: 72.4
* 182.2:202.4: 35.9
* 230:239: 57.1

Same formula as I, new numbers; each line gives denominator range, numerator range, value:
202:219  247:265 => 1.44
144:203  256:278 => 1.11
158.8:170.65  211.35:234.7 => 0.82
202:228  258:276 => 1.32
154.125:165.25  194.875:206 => 0.50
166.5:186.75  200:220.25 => 0.69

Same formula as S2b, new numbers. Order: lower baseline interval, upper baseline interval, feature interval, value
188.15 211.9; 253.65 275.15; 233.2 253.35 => -0.82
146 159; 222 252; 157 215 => 7.10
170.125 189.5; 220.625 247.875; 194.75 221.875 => 6.89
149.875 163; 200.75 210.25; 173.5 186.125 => -3.42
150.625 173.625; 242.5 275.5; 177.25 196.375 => 2.36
